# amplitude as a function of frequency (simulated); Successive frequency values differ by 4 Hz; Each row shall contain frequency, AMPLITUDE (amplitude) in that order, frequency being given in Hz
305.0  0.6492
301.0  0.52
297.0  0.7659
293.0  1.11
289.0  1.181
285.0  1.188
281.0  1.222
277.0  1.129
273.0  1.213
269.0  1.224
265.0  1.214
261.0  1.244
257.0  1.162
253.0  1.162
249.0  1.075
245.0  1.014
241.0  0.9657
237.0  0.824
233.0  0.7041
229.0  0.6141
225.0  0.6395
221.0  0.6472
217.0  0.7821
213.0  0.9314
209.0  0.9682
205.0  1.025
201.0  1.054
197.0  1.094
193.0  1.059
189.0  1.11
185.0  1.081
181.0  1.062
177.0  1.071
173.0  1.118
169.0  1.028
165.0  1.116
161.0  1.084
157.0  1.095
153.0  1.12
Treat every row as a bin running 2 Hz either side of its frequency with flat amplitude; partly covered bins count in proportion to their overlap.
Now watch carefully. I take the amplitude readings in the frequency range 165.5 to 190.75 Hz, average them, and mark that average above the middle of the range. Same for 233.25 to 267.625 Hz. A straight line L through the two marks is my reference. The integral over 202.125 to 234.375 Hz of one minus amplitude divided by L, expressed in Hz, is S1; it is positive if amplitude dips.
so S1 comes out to 8.3 Hz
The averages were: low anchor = 1.08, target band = 0.798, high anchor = 1.07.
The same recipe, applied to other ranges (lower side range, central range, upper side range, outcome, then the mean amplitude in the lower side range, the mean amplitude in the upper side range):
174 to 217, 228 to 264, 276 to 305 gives 0.6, 1.03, 0.987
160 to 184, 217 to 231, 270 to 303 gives 5.4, 1.08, 1.05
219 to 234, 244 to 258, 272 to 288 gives -3.3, 0.648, 1.19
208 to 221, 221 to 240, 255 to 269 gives 5.3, 0.85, 1.21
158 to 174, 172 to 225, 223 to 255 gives 0.6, 1.09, 0.875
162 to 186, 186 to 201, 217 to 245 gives -1.8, 1.08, 0.756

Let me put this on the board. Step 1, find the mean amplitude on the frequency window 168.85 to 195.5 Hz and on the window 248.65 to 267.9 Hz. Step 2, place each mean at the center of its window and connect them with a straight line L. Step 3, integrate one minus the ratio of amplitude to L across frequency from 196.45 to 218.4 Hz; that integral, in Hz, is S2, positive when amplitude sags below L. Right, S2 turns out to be 2.7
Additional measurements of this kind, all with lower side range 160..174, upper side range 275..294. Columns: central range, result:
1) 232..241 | 2.5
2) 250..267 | -0.6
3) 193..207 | 0.6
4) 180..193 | 0.2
